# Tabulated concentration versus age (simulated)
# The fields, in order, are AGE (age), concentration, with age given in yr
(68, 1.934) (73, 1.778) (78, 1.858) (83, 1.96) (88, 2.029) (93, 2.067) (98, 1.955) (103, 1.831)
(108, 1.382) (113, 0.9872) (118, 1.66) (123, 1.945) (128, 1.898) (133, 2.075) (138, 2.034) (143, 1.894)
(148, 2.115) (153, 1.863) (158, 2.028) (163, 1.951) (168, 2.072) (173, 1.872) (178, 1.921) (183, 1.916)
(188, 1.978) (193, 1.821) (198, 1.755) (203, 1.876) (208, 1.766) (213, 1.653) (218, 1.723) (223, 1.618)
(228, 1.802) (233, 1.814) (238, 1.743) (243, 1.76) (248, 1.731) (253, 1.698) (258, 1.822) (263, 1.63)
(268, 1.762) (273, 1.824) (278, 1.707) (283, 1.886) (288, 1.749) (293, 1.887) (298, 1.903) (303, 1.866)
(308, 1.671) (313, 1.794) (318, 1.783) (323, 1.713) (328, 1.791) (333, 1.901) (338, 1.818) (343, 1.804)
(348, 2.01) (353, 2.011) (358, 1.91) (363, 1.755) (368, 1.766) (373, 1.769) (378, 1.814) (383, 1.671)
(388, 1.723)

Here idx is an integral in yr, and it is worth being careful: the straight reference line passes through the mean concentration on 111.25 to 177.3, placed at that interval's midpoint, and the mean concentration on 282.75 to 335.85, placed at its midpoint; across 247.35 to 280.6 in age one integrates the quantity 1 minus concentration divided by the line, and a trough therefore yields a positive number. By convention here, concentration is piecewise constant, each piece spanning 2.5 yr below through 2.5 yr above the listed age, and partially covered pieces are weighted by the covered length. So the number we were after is 1.7 yr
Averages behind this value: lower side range 1.89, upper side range 1.81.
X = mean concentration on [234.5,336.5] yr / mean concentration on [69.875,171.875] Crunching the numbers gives 1.0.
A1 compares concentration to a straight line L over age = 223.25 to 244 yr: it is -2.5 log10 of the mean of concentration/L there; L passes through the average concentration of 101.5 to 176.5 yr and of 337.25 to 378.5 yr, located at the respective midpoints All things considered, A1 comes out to 0.050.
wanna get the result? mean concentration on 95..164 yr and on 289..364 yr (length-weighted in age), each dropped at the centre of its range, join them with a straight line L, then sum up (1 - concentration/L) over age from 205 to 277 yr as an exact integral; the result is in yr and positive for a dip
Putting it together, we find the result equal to 3.8 yr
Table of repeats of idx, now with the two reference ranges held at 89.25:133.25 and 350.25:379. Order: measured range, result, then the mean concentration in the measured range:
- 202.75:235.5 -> 0.8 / 1.74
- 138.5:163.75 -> -3.1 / 1.98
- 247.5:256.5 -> 0.4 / 1.72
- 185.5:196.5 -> -0.7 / 1.89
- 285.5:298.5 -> -0.2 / 1.84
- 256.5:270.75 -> 0.5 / 1.73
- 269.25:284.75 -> 0.1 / 1.8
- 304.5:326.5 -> 0.9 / 1.75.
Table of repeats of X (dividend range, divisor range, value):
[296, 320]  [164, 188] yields 0.92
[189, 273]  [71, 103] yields 0.91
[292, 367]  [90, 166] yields 0.99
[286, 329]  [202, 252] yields 1.03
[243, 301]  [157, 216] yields 0.95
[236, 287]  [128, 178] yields 0.89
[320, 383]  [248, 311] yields 1.03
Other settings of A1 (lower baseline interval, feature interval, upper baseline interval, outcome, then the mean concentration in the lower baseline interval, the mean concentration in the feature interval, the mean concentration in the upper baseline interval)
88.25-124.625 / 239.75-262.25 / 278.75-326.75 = 0.02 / 1.7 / 1.74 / 1.8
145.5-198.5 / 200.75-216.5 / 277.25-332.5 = 0.08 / 1.94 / 1.76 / 1.8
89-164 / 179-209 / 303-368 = -0.01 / 1.85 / 1.86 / 1.83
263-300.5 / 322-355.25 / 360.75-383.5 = -0.05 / 1.8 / 1.87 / 1.76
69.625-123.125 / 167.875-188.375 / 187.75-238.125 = -0.10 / 1.76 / 1.94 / 1.77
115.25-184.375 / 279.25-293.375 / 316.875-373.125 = 0.03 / 1.94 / 1.82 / 1.84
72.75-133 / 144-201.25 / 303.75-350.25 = -0.08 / 1.79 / 1.93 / 1.81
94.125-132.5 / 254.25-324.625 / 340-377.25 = 0.02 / 1.7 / 1.78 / 1.86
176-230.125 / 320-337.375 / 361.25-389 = -0.02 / 1.8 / 1.8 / 1.75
